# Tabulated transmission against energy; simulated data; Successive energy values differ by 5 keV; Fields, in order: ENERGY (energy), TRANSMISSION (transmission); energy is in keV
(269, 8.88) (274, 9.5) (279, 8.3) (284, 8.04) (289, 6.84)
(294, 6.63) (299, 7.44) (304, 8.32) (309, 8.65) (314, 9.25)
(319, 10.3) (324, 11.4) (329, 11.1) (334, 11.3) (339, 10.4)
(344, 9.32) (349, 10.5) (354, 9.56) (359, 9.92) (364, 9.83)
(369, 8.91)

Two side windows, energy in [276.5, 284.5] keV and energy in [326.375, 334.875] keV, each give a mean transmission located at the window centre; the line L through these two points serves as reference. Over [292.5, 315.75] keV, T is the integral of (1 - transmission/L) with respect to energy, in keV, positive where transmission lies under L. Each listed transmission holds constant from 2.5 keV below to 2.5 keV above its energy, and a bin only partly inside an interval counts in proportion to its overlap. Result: 3.7 keV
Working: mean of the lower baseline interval 8.2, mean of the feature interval 8.08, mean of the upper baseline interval 11.2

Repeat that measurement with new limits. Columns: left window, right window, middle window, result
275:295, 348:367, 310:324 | -2.1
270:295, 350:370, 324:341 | -3.6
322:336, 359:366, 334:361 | 1.1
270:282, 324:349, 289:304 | 3.6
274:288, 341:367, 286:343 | -1.3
